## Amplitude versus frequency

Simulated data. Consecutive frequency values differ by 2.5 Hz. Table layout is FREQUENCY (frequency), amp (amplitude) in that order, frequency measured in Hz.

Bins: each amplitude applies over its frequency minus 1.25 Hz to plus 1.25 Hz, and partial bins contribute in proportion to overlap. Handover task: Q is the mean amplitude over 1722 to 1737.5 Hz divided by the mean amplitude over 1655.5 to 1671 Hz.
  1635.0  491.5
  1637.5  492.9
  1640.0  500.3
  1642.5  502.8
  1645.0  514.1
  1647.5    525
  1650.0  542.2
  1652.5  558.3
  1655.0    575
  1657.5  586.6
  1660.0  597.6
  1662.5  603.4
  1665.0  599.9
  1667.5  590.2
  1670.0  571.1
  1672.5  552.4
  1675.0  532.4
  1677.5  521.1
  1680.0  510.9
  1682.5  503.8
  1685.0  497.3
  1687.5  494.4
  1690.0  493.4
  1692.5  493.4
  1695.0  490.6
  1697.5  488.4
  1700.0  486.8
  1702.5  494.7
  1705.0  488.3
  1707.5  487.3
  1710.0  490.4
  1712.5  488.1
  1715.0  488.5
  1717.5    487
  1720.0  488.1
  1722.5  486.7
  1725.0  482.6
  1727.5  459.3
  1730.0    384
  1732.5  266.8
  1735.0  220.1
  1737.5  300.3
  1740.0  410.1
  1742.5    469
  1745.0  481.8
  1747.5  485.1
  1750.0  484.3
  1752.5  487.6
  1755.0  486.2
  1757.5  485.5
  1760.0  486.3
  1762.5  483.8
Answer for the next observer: 0.63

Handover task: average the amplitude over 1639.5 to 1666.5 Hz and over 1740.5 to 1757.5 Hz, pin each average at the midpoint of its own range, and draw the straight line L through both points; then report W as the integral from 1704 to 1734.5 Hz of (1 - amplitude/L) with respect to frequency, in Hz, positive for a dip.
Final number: 3.2 Hz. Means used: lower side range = 557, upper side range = 479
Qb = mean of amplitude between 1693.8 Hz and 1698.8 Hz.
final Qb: 489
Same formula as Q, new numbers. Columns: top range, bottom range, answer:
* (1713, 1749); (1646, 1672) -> 0.74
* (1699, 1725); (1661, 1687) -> 0.89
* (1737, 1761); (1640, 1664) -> 0.83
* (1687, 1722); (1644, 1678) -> 0.87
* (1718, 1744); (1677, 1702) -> 0.80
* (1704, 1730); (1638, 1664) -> 0.87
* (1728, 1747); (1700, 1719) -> 0.76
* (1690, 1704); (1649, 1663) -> 0.85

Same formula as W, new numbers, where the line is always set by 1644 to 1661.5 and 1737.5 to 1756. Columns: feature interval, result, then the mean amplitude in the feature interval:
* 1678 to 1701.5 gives 1.1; 496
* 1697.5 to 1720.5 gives 0.5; 489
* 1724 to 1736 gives 2.9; 363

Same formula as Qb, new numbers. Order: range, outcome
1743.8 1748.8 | 483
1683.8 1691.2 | 495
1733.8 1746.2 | 376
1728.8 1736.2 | 290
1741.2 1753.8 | 481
